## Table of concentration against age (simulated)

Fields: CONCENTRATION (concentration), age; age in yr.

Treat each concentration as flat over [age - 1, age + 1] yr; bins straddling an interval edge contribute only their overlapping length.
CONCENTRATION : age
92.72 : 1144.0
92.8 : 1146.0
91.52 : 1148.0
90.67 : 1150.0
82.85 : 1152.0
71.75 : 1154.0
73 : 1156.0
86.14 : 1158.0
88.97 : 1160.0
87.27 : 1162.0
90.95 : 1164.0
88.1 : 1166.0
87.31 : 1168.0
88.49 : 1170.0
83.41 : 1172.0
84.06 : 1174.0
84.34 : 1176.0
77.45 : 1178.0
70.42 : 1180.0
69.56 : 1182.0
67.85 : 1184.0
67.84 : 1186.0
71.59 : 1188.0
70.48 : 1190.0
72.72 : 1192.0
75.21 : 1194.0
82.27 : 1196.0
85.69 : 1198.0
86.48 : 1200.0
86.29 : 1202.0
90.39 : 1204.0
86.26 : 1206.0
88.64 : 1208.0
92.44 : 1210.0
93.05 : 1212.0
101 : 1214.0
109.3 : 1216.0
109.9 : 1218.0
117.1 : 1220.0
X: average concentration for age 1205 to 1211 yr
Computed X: 89.1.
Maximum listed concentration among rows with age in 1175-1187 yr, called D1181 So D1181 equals 84.34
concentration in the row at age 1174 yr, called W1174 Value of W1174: 84.06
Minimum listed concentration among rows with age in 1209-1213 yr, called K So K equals 92.44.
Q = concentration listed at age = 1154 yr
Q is 71.75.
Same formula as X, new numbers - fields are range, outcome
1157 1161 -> 87.6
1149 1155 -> 81.8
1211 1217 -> 101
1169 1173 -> 85.9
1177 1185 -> 71.3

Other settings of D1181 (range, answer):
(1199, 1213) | 93.05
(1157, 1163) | 88.97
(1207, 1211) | 92.44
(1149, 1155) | 90.67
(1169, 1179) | 88.49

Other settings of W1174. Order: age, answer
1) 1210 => 92.44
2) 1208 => 88.64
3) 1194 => 75.21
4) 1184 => 67.85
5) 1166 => 88.1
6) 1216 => 109.3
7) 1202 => 86.29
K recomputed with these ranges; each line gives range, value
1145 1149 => 91.52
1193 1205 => 75.21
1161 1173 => 83.41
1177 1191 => 67.84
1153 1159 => 71.75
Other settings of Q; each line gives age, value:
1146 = 92.8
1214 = 101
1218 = 109.9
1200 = 86.48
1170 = 88.49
